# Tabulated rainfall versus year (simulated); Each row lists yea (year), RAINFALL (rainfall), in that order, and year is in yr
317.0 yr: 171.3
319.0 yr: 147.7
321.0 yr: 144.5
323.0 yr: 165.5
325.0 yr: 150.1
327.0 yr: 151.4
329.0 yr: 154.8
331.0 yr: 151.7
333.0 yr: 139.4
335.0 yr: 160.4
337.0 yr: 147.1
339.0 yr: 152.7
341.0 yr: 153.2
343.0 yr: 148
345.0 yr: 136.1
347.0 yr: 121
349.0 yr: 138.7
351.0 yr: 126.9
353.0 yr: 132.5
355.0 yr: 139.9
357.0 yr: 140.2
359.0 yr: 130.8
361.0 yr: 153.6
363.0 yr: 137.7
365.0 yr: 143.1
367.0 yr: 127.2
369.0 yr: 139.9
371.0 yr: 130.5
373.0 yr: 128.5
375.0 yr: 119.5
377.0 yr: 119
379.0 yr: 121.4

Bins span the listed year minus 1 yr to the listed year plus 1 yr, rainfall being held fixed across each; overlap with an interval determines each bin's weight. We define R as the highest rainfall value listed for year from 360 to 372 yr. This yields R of 153.6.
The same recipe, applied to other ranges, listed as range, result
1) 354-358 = 140.2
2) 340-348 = 153.2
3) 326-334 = 154.8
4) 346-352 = 138.7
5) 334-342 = 160.4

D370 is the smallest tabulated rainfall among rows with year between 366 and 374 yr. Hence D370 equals 127.2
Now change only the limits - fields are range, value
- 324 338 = 139.4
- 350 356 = 126.9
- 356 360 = 130.8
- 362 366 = 137.7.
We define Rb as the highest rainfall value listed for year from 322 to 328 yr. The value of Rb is 165.5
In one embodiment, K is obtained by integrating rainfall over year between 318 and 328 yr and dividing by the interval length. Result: 152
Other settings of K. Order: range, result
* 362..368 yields 136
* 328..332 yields 153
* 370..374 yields 130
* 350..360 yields 134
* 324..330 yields 152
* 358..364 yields 141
